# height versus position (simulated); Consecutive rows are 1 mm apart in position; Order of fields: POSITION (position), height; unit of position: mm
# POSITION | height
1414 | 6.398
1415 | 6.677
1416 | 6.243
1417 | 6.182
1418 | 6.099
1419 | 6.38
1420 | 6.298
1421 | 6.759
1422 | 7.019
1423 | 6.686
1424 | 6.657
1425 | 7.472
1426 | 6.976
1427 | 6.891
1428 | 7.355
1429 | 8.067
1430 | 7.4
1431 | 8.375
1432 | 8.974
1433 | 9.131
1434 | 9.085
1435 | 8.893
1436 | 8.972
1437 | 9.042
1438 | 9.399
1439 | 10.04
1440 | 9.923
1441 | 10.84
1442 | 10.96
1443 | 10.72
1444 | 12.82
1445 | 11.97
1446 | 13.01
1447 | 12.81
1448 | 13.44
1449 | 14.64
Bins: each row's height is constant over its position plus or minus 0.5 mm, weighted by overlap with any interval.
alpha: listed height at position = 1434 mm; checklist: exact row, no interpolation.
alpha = 9.085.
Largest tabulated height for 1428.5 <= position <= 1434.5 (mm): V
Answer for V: 9.131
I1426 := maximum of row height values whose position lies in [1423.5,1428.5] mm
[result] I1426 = 7.472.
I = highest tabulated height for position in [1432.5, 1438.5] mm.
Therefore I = 9.399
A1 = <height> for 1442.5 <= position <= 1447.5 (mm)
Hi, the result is 12.3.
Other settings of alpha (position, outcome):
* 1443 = 10.72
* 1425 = 7.472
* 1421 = 6.759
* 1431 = 8.375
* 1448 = 13.44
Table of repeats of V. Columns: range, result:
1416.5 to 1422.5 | 7.019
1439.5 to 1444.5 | 12.82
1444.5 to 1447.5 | 13.01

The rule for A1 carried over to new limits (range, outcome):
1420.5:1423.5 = 6.82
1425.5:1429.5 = 7.32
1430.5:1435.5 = 8.89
